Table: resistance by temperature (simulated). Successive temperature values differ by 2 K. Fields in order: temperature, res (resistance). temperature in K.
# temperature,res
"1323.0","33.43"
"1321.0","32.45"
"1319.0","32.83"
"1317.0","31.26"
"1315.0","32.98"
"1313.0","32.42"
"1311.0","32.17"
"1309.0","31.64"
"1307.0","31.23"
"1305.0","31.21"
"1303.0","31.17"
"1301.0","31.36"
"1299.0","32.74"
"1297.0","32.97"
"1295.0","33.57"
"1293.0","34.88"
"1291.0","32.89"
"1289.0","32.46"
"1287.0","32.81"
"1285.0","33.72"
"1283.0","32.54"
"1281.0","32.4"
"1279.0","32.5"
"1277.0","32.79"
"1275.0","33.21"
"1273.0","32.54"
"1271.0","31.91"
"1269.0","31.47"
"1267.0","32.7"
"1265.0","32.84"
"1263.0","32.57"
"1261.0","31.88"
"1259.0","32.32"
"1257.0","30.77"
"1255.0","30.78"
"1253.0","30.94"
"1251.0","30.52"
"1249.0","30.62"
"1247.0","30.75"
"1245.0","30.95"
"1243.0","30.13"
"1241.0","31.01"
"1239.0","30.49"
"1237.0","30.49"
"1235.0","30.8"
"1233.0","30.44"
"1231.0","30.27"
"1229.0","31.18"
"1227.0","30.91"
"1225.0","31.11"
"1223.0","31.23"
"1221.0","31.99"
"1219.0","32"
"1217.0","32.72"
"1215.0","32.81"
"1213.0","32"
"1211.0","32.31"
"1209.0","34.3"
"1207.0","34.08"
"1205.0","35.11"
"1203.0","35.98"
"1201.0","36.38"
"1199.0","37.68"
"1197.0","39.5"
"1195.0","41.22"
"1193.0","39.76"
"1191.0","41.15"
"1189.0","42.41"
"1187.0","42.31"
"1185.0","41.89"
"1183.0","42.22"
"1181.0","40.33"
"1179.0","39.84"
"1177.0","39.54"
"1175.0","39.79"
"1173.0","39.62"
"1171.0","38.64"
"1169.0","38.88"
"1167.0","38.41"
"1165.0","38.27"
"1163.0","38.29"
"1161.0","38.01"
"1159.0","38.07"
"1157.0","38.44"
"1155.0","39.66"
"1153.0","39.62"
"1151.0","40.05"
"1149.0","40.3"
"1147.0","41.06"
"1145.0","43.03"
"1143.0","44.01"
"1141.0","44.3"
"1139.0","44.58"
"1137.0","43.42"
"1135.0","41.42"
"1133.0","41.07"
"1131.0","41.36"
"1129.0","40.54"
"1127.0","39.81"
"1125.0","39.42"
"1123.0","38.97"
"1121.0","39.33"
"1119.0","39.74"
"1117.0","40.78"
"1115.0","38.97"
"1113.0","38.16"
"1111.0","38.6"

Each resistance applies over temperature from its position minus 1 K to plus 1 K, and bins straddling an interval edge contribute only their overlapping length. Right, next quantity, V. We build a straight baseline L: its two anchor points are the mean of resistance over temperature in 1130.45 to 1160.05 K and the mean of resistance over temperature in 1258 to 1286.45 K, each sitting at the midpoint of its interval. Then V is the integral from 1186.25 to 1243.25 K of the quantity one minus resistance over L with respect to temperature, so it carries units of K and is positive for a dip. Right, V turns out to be 3.7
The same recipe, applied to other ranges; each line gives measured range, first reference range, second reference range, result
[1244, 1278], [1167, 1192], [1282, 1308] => 3.1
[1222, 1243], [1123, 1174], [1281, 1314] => 3.0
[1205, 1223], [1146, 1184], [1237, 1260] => 0.8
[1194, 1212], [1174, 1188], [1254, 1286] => 1.2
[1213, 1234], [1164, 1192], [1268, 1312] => 3.2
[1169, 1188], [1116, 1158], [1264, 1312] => -0.9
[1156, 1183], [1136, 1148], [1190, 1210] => 1.0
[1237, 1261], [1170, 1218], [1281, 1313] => 2.9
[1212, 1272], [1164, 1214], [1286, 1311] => 7.0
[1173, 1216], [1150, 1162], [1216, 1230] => -4.2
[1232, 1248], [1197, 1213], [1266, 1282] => 1.5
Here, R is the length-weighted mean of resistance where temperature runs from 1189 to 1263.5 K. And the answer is 33.1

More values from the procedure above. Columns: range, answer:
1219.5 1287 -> 31.6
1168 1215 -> 38.4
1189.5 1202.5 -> 39.3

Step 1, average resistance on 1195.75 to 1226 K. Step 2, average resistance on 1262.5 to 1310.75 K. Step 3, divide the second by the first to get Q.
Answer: 1.0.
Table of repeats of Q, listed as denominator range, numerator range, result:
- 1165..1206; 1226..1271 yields 0.79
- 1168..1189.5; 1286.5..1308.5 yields 0.80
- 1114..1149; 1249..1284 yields 0.78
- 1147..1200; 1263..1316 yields 0.82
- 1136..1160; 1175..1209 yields 0.95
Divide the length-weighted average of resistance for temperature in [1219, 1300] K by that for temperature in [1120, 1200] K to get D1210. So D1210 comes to 0.8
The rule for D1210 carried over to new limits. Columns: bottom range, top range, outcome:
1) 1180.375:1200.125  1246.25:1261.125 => 0.76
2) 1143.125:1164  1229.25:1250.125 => 0.77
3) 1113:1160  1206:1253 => 0.77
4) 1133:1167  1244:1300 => 0.79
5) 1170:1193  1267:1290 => 0.80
